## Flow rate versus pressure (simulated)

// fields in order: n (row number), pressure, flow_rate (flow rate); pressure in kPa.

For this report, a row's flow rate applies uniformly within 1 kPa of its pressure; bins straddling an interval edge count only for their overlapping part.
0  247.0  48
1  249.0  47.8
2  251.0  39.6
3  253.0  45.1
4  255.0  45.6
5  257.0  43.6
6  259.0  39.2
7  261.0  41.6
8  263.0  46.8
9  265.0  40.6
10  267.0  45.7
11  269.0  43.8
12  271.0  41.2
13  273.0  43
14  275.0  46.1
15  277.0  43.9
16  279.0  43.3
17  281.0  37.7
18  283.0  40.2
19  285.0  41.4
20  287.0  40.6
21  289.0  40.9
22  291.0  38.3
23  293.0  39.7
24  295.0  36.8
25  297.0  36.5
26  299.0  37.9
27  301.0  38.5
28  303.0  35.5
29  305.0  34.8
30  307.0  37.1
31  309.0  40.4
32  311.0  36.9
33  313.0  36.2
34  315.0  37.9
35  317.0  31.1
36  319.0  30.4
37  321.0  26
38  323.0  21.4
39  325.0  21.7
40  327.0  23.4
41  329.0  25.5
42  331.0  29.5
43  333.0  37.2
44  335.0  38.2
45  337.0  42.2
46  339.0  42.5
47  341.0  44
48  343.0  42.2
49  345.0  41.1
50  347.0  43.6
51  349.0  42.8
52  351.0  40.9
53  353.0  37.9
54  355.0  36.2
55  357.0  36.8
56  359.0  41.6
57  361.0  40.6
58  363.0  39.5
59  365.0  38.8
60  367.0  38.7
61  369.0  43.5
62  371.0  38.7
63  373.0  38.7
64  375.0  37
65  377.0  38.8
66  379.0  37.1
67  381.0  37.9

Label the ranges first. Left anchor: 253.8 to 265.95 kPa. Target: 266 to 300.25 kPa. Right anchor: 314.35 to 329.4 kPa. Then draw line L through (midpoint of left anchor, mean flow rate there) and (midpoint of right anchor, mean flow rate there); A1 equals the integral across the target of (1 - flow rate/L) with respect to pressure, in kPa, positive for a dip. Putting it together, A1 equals -3.75 kPa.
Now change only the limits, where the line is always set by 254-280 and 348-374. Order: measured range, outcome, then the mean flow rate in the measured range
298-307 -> 1.1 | 36.7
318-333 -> 5.4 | 26.2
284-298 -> 1.1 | 39.2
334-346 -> -0.4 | 41.7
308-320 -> 1.7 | 35.5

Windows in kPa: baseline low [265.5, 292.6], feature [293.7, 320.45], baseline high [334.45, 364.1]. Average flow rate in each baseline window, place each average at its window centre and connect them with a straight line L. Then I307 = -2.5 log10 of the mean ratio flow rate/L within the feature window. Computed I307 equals 0.152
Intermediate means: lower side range 41.9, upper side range 40.7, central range 36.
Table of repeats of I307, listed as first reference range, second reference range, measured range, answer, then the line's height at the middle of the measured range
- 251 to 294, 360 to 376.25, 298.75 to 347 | 0.17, 40.8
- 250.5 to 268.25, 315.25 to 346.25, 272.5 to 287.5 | -0.04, 40.3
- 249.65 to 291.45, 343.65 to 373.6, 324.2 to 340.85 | 0.22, 40.7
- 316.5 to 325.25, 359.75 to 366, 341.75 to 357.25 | -0.15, 35.4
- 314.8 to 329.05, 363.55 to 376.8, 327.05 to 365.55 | -0.17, 33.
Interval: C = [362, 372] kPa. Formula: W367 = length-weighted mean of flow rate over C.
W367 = 39.8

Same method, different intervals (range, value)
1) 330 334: 33.4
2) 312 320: 33.9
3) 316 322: 29.2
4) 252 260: 43.4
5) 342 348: 42.3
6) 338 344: 42.9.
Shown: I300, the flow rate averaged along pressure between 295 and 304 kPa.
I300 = 37.1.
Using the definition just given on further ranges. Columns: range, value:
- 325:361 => 37.6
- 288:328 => 34.1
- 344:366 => 40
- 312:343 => 32.8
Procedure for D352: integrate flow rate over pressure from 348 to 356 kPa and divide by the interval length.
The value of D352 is 39.5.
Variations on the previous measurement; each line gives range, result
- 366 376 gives 39.3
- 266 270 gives 44.8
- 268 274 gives 42.7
